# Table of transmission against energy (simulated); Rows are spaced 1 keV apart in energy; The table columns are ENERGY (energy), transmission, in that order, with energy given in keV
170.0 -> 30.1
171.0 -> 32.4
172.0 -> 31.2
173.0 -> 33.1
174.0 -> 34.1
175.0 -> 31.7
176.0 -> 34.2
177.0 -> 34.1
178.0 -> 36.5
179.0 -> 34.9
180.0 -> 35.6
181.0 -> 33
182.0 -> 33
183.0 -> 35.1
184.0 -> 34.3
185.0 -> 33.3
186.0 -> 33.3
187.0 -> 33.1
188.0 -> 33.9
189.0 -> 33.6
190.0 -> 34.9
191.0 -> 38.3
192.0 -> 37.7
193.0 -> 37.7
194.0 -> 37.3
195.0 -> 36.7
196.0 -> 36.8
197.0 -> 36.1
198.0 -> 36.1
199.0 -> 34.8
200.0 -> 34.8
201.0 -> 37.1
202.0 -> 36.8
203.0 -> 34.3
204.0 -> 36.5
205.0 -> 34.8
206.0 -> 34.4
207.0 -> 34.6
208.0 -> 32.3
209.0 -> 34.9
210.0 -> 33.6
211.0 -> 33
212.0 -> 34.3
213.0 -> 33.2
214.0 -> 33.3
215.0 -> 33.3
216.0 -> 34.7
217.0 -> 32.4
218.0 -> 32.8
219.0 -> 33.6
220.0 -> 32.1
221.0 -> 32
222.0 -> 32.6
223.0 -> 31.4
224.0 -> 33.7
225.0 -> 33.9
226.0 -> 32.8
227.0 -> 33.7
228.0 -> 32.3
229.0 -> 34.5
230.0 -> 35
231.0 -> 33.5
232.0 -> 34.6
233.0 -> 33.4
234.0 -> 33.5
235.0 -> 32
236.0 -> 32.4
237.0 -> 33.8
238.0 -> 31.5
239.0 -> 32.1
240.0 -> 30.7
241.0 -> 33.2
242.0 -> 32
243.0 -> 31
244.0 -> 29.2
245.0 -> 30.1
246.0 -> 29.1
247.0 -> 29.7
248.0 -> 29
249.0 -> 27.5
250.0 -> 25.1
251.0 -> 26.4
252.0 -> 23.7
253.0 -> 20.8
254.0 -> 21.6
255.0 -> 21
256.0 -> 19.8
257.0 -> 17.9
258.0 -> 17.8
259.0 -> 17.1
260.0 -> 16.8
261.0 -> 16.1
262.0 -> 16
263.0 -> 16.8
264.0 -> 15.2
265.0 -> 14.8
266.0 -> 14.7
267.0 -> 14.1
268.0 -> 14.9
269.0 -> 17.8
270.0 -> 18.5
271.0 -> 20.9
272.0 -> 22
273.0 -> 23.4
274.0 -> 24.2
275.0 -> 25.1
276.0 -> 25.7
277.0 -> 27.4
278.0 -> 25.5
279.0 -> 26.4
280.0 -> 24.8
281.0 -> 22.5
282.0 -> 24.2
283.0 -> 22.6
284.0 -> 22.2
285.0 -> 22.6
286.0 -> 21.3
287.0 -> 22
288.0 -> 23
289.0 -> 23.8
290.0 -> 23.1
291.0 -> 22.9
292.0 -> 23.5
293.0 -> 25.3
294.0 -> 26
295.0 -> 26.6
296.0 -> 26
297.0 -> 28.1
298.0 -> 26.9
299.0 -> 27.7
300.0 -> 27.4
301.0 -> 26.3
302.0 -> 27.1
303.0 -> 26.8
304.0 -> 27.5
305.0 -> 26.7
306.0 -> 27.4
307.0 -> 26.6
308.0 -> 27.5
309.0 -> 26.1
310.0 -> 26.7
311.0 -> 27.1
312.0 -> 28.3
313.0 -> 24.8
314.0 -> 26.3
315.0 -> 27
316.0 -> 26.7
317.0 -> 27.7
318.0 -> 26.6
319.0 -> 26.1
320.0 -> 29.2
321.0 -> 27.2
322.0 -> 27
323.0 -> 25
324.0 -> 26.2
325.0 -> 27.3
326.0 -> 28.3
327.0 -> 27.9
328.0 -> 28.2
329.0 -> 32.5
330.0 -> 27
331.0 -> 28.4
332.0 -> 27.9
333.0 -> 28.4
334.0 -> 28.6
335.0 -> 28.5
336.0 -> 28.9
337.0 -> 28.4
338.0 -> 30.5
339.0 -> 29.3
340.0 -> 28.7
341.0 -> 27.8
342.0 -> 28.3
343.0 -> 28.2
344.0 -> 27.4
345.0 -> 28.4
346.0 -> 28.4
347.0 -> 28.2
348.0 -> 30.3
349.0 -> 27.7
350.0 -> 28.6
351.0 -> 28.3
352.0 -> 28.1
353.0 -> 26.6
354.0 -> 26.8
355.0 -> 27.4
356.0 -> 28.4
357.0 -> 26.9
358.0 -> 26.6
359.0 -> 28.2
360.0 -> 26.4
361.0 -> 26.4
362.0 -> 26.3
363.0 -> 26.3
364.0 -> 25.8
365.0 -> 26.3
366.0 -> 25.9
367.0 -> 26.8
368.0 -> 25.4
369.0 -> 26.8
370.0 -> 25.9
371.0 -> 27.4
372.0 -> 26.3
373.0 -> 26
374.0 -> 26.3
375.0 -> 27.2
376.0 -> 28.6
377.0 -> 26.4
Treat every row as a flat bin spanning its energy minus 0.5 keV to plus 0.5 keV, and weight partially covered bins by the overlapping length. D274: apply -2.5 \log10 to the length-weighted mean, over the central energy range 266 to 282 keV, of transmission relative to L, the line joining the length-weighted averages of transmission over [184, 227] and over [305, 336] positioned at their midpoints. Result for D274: 0.34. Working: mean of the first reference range 34.4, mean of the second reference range 27.4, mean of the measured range 22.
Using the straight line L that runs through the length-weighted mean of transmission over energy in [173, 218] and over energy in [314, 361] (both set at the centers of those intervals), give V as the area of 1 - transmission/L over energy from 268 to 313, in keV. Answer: 8.0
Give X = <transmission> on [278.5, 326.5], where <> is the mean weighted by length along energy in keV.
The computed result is 25.8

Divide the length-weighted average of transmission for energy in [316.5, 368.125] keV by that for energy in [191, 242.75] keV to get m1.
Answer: 0.81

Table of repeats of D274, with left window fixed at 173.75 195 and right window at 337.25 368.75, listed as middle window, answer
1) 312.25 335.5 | 0.05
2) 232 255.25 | 0.11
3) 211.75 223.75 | 0.01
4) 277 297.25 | 0.25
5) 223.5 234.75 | -0.03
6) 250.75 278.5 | 0.50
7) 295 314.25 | 0.11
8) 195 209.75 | -0.04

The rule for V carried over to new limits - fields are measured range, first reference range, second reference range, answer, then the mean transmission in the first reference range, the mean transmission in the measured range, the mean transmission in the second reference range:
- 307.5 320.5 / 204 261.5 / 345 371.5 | 0.59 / 30.1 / 26.9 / 27.2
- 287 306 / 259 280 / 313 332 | -1.62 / 19.9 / 25.8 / 27.4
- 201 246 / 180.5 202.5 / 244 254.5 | -4.20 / 35.3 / 33.2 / 26.4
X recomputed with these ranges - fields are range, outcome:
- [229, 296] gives 24.6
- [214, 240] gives 33.1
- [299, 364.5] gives 27.6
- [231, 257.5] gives 28.6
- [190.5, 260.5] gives 31.5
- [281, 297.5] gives 23.9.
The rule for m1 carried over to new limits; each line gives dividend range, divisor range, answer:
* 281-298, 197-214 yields 0.69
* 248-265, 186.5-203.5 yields 0.56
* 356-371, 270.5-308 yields 1.06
